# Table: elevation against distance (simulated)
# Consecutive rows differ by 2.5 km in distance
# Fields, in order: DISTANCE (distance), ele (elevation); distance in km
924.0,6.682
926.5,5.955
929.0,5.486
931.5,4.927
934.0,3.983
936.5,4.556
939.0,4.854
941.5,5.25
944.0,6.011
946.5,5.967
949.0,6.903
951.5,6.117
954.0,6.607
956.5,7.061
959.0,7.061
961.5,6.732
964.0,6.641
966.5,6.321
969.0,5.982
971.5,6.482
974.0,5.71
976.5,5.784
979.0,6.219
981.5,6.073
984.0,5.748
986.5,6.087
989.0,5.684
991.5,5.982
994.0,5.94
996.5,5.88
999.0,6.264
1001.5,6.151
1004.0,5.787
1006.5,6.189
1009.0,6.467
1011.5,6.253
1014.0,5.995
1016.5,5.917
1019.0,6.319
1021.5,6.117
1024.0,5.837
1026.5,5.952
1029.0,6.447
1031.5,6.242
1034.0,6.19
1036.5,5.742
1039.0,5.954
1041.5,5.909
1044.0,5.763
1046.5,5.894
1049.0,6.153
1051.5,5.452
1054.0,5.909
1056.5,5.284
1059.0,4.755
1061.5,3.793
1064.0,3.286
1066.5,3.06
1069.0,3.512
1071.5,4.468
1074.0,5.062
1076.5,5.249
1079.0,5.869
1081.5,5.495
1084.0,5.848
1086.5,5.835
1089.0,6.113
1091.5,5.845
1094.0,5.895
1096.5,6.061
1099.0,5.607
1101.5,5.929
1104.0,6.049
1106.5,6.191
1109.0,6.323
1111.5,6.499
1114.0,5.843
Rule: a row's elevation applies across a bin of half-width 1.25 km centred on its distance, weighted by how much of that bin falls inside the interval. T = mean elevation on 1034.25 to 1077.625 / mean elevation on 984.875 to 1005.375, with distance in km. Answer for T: 0.8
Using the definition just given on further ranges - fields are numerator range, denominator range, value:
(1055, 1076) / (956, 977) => 0.66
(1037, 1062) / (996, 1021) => 0.90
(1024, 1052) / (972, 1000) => 1.00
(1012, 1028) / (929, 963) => 1.03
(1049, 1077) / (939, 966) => 0.72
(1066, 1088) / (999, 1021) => 0.82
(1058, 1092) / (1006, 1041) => 0.79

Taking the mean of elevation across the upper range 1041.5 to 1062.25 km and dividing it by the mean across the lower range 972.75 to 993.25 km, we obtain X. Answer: 0.9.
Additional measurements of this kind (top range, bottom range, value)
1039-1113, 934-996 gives 0.90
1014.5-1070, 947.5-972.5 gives 0.83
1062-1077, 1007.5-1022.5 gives 0.65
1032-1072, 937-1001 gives 0.83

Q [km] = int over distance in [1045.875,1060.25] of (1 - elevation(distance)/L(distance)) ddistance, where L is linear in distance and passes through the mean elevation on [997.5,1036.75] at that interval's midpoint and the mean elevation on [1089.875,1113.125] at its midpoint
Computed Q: 1.2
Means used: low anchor 6.12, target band 5.56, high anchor 6.04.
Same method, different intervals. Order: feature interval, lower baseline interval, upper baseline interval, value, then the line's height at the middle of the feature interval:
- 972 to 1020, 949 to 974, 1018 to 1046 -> 1.96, 6.29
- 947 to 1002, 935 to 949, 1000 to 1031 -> -4.89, 5.74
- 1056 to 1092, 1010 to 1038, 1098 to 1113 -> 7.26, 6.1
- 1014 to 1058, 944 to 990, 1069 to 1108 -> -0.18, 5.92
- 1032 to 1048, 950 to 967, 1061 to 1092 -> -1.45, 5.43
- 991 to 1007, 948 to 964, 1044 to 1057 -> 0.69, 6.3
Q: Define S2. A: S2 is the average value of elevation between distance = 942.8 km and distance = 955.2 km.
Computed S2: 6.32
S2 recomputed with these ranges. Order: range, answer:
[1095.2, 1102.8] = 5.87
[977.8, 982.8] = 6.14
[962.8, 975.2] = 6.23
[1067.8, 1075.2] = 4.35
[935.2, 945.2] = 5.16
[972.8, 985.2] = 5.91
